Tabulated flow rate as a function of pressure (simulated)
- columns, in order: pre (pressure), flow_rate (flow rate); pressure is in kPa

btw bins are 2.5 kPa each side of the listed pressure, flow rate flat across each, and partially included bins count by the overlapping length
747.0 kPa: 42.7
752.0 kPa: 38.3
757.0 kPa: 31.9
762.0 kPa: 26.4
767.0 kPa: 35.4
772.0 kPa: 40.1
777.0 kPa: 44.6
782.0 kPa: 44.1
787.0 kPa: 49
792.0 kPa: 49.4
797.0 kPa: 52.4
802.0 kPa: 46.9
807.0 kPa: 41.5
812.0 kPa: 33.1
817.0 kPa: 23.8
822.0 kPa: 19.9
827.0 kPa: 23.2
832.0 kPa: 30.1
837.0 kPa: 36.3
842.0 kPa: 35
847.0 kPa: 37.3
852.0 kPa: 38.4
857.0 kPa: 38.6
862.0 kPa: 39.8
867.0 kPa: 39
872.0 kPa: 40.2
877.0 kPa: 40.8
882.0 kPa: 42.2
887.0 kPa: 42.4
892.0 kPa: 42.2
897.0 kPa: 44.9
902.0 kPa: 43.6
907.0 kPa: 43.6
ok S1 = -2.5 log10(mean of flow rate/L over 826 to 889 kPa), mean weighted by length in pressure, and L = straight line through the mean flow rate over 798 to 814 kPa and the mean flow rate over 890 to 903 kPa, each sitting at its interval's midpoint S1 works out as 0.15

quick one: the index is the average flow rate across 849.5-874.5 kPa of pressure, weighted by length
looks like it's 39.2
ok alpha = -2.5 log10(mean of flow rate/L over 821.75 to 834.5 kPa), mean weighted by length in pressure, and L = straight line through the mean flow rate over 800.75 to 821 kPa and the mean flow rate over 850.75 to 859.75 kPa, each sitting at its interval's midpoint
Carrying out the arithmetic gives 0.39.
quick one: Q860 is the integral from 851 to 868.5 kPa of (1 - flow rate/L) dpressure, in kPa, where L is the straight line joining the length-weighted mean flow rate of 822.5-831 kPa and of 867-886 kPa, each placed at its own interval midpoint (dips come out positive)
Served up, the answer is -2.00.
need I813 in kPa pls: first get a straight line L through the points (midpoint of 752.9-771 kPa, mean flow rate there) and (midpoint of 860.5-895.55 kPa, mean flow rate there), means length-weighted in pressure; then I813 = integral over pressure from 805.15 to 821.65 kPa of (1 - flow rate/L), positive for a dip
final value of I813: 2.5 kPa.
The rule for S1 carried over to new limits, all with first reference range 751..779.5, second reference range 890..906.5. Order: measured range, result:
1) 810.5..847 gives 0.33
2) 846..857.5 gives 0.08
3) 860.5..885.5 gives 0.04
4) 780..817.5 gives -0.15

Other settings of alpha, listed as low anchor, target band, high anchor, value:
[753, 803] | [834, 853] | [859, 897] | 0.14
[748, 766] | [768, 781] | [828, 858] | -0.23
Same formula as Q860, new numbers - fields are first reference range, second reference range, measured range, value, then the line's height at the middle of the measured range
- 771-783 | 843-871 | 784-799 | -2.7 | 42.3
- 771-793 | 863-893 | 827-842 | 3.9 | 43.1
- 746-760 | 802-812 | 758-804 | -4.5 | 38.8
